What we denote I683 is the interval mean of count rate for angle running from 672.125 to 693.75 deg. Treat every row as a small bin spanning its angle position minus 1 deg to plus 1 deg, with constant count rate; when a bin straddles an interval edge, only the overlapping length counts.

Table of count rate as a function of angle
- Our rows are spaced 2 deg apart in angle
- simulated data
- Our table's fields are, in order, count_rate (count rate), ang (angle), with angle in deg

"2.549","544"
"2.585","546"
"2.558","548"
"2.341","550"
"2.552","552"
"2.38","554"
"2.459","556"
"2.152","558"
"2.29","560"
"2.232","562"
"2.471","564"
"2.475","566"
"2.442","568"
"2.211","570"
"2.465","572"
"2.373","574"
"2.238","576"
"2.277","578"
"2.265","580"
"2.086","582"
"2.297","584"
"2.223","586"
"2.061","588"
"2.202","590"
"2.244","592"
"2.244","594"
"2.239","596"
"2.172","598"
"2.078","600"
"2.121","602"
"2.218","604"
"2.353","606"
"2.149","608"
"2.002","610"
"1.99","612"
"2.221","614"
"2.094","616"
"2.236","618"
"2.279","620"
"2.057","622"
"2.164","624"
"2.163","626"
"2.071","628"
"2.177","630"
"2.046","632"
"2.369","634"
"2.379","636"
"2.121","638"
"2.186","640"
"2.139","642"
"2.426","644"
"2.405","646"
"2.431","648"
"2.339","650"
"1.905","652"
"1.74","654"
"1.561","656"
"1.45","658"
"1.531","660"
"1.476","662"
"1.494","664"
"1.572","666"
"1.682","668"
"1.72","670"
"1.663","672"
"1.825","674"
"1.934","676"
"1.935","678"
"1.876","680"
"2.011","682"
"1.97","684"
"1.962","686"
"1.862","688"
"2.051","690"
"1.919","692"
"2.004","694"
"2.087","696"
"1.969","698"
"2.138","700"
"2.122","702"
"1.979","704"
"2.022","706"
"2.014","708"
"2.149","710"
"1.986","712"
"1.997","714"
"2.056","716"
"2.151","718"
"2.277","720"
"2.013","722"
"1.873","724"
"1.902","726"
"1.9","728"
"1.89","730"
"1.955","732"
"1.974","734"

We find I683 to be 1.93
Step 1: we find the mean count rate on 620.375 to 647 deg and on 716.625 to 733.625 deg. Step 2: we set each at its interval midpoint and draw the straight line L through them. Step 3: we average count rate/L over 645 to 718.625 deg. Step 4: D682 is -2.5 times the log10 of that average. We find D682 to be 0.10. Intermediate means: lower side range 2.21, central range 1.92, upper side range 2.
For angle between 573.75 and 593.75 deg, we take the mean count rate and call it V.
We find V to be 2.22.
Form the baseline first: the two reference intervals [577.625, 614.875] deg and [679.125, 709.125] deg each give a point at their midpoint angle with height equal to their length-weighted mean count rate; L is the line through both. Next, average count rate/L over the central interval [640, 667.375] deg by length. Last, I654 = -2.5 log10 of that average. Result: 0.10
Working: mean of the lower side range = 2.18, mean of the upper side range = 2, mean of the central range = 1.89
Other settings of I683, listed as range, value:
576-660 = 2.14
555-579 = 2.34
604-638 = 2.17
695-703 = 2.08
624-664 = 2.04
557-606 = 2.26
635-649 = 2.3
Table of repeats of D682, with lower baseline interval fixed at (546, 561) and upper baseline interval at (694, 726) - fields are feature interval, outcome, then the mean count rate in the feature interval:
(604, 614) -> 0.07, 2.14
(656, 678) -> 0.29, 1.64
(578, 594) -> 0.06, 2.2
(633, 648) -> -0.04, 2.3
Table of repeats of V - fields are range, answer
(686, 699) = 1.98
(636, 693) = 1.91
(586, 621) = 2.17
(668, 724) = 1.98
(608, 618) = 2.1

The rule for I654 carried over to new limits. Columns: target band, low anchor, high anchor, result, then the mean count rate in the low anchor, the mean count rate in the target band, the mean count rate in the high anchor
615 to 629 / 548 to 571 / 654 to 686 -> -0.08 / 2.37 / 2.15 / 1.72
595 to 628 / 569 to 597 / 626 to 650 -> 0.05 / 2.24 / 2.16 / 2.25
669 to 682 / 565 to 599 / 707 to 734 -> 0.14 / 2.27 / 1.84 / 2.01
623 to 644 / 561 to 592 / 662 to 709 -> -0.06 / 2.29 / 2.19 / 1.9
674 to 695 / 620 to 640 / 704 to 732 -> 0.07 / 2.18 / 1.95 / 2.01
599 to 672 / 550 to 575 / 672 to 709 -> 0.06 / 2.37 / 2.03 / 1.97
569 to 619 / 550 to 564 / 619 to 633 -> 0.02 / 2.35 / 2.2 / 2.14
